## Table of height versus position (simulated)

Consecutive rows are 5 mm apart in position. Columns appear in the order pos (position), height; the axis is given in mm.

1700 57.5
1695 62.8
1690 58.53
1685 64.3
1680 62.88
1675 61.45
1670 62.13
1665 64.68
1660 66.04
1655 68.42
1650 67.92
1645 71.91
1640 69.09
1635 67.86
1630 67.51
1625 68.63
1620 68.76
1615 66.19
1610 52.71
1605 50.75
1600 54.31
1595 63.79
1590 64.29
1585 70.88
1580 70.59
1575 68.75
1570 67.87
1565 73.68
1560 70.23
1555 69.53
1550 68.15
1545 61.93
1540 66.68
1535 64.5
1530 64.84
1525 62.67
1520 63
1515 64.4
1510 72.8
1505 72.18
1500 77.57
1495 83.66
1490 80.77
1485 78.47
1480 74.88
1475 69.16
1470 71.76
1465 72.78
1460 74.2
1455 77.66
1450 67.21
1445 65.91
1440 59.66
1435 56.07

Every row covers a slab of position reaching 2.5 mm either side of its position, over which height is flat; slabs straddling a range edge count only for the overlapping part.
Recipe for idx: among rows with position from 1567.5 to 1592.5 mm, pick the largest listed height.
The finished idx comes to 70.88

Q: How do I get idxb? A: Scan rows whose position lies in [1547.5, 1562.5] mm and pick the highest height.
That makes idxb 70.23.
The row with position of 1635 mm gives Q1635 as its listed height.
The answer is 67.86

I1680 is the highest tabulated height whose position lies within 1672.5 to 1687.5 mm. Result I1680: 64.3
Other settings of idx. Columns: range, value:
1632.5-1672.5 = 71.91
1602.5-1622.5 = 68.76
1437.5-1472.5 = 77.66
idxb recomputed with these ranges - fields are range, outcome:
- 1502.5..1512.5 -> 72.8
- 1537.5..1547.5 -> 66.68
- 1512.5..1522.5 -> 64.4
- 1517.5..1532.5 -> 64.84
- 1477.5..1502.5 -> 83.66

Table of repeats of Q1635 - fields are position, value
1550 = 68.15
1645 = 71.91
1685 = 64.3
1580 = 70.59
